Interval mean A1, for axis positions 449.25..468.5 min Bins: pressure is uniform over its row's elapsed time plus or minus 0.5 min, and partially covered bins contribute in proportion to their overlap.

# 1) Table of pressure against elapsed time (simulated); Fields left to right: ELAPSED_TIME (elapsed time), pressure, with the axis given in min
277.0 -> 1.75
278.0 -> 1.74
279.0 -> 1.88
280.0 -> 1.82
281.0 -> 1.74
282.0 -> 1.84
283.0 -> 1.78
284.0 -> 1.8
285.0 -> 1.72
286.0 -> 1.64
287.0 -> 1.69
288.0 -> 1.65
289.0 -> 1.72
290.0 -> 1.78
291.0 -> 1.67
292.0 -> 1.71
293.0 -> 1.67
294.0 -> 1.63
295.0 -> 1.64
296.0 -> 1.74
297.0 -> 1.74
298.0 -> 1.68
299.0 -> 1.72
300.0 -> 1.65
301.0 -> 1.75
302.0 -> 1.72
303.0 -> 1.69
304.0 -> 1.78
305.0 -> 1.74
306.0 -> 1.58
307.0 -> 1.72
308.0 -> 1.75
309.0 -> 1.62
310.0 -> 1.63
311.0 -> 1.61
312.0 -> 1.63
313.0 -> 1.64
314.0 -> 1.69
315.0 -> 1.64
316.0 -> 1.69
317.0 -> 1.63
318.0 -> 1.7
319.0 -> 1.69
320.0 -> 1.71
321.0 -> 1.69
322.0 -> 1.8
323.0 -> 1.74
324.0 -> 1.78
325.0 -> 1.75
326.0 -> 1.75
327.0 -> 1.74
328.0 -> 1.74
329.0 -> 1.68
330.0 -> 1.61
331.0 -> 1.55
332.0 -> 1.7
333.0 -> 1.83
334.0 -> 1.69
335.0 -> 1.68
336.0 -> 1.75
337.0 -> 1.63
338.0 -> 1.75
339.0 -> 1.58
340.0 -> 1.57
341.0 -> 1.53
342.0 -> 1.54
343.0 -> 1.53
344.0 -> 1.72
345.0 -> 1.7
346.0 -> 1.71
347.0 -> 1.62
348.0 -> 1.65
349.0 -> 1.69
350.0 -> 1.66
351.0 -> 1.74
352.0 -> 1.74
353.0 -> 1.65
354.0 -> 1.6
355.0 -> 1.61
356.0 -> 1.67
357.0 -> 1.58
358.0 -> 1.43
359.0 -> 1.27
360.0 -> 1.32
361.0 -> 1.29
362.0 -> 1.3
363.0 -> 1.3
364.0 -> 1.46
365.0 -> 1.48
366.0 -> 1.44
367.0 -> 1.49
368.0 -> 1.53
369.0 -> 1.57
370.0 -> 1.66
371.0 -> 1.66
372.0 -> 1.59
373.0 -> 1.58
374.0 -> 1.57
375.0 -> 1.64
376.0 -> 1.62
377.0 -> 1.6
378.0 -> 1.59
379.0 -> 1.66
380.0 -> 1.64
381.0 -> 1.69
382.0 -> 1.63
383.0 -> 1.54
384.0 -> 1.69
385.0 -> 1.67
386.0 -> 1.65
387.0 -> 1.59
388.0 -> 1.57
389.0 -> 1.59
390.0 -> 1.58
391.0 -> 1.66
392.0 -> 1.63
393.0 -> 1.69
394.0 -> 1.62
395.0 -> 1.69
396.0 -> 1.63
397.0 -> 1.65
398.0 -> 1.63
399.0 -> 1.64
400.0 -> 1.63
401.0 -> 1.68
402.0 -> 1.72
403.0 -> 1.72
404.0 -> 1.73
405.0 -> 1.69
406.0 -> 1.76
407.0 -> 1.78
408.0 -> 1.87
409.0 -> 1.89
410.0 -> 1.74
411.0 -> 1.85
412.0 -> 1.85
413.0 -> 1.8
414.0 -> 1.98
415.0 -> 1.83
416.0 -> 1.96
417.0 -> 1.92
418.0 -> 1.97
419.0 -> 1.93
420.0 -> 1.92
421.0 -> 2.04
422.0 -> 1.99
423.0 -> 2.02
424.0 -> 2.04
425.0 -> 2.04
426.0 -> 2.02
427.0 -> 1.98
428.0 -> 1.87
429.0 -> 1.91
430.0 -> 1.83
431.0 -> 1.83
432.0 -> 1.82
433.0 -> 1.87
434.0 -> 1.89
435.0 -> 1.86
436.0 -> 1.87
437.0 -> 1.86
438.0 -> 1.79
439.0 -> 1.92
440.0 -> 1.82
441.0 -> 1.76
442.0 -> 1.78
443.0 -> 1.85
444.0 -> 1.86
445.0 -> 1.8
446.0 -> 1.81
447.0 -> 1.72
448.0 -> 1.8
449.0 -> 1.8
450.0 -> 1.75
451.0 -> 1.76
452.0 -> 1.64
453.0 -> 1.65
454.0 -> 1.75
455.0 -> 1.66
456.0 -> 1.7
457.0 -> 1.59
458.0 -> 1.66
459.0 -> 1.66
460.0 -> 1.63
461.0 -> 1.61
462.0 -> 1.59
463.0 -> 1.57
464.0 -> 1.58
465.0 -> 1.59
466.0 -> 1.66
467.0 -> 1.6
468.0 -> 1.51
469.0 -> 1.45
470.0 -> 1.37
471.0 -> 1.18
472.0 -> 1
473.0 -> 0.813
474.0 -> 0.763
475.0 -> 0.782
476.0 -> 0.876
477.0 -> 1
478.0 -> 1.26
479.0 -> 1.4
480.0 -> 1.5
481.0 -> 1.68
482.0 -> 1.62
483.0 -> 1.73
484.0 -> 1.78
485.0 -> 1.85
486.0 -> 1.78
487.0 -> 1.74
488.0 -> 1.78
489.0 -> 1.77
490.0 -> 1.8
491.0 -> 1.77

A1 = 1.64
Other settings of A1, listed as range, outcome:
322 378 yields 1.61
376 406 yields 1.65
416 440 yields 1.92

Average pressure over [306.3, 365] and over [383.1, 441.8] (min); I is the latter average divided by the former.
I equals 1.1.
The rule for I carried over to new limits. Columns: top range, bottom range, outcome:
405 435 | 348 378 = 1.23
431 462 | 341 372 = 1.13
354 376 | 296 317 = 0.89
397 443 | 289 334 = 1.09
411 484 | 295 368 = 1.03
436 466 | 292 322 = 1.02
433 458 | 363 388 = 1.12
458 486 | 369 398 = 0.87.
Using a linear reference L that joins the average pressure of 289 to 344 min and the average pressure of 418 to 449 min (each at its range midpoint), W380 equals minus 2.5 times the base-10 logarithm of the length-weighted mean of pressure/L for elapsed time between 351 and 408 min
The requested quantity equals 0.12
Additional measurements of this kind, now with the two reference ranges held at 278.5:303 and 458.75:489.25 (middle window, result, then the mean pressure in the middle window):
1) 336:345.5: 0.02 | 1.62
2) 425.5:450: -0.22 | 1.84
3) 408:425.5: -0.25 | 1.93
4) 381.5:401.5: -0.04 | 1.63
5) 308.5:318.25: 0.03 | 1.65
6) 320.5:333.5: -0.03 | 1.72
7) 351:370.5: 0.08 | 1.5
